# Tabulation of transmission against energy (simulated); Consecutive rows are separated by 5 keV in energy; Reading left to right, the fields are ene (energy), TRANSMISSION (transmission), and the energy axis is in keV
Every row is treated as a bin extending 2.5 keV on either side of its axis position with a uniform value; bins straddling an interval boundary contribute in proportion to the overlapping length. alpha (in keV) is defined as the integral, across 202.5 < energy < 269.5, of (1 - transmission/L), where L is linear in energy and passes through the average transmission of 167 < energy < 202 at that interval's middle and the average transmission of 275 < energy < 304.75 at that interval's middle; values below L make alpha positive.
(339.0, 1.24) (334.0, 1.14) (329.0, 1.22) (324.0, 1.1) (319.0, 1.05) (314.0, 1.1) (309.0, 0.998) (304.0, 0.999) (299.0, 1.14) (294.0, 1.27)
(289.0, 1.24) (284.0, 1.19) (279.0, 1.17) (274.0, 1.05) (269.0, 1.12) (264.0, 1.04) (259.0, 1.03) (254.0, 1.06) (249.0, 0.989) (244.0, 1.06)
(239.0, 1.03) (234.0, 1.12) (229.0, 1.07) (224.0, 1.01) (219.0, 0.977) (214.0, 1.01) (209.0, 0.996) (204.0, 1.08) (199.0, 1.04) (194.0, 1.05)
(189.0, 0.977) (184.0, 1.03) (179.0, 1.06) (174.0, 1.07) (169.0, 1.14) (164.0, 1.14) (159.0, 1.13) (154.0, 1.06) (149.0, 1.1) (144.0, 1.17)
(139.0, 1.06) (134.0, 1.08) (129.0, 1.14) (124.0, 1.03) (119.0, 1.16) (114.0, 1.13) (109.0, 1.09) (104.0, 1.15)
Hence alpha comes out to 4.3 keV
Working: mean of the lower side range 1.05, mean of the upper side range 1.17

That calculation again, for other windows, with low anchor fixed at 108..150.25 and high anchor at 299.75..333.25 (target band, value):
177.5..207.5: 1.70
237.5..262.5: 1.33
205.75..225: 1.69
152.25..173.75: -0.22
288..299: -1.45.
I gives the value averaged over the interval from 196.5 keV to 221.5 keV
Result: 1.02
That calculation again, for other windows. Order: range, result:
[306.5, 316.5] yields 1.05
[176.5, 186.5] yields 1.05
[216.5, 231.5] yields 1.02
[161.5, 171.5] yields 1.14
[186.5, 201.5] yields 1.02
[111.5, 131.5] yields 1.11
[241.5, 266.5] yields 1.04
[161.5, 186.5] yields 1.09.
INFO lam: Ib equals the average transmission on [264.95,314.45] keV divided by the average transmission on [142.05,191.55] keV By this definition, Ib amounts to 1.04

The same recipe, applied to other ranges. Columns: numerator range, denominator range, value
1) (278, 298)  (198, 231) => 1.19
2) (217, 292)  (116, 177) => 0.98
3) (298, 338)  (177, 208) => 1.06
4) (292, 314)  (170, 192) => 1.05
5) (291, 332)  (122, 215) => 1.04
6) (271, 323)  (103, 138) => 1.01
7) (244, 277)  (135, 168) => 0.95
